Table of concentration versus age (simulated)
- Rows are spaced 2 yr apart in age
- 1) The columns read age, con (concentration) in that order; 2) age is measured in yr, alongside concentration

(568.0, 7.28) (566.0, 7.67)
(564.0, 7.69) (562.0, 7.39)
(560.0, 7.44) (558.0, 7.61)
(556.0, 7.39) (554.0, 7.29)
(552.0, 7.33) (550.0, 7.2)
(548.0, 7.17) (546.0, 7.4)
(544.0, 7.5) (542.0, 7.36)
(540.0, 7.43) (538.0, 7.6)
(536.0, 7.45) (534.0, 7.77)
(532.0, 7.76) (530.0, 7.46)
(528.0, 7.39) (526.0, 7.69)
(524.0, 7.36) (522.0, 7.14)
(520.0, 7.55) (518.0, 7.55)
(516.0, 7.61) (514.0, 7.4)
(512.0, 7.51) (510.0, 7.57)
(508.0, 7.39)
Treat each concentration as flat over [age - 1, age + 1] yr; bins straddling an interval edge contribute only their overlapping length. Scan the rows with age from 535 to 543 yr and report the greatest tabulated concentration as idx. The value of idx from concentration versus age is 7.6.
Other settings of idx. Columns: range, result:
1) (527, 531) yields 7.46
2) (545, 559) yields 7.61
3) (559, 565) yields 7.69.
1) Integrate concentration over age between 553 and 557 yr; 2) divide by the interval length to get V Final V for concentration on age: 7.34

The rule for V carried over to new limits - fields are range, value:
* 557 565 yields 7.53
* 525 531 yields 7.51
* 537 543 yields 7.46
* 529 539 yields 7.61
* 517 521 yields 7.55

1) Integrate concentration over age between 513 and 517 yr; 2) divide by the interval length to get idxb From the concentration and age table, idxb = 7.51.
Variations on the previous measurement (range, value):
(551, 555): 7.31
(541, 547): 7.42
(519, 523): 7.34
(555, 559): 7.5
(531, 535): 7.76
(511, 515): 7.46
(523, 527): 7.53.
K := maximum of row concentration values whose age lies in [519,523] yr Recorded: 7.55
